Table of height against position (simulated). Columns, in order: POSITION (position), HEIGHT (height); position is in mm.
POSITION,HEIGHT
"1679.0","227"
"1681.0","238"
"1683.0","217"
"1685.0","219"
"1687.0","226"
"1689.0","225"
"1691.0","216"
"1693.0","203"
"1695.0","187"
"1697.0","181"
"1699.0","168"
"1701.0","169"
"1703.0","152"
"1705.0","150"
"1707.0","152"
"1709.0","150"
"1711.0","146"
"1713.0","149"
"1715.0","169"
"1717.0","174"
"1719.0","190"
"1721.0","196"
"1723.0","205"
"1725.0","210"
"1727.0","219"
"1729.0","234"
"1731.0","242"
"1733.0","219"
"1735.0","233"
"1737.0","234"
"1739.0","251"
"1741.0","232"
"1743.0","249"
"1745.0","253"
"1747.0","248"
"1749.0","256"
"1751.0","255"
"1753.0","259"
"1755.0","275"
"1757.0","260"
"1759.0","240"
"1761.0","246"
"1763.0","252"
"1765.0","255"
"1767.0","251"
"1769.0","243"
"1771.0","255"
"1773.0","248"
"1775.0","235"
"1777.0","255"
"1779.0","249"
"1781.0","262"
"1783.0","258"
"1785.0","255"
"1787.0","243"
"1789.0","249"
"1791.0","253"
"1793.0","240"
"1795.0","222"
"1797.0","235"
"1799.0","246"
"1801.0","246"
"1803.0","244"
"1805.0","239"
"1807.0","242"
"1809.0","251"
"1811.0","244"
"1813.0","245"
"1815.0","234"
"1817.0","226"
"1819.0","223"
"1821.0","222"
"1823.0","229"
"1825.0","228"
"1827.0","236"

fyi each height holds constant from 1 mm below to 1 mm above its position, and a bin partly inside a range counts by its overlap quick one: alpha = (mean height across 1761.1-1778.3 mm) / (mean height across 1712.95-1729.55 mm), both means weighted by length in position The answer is 1.3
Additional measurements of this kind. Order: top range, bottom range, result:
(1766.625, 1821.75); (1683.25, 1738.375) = 1.25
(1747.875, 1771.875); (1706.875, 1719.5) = 1.58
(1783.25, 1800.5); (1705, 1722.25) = 1.47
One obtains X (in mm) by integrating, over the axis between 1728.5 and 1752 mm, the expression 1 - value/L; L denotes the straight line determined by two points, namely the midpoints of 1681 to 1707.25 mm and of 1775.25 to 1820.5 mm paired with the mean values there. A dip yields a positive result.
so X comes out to -3.0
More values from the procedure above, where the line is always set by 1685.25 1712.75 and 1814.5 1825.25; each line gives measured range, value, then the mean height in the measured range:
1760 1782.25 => -4.6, 250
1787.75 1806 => -2.0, 242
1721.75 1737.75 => -2.7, 224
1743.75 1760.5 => -4.6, 255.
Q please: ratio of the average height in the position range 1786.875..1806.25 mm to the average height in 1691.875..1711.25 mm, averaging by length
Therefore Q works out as 1.45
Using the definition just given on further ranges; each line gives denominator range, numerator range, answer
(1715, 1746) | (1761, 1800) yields 1.12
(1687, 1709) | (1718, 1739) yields 1.21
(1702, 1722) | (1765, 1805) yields 1.52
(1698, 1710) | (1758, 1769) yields 1.58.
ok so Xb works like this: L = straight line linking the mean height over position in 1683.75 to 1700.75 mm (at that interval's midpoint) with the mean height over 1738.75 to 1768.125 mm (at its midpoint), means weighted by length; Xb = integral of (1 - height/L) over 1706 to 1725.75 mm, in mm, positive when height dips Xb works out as 4.3 mm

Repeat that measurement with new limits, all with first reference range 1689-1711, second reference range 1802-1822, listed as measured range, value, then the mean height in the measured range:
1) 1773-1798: -2.76 mm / 246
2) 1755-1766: -2.37 mm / 253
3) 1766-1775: -1.43 mm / 248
